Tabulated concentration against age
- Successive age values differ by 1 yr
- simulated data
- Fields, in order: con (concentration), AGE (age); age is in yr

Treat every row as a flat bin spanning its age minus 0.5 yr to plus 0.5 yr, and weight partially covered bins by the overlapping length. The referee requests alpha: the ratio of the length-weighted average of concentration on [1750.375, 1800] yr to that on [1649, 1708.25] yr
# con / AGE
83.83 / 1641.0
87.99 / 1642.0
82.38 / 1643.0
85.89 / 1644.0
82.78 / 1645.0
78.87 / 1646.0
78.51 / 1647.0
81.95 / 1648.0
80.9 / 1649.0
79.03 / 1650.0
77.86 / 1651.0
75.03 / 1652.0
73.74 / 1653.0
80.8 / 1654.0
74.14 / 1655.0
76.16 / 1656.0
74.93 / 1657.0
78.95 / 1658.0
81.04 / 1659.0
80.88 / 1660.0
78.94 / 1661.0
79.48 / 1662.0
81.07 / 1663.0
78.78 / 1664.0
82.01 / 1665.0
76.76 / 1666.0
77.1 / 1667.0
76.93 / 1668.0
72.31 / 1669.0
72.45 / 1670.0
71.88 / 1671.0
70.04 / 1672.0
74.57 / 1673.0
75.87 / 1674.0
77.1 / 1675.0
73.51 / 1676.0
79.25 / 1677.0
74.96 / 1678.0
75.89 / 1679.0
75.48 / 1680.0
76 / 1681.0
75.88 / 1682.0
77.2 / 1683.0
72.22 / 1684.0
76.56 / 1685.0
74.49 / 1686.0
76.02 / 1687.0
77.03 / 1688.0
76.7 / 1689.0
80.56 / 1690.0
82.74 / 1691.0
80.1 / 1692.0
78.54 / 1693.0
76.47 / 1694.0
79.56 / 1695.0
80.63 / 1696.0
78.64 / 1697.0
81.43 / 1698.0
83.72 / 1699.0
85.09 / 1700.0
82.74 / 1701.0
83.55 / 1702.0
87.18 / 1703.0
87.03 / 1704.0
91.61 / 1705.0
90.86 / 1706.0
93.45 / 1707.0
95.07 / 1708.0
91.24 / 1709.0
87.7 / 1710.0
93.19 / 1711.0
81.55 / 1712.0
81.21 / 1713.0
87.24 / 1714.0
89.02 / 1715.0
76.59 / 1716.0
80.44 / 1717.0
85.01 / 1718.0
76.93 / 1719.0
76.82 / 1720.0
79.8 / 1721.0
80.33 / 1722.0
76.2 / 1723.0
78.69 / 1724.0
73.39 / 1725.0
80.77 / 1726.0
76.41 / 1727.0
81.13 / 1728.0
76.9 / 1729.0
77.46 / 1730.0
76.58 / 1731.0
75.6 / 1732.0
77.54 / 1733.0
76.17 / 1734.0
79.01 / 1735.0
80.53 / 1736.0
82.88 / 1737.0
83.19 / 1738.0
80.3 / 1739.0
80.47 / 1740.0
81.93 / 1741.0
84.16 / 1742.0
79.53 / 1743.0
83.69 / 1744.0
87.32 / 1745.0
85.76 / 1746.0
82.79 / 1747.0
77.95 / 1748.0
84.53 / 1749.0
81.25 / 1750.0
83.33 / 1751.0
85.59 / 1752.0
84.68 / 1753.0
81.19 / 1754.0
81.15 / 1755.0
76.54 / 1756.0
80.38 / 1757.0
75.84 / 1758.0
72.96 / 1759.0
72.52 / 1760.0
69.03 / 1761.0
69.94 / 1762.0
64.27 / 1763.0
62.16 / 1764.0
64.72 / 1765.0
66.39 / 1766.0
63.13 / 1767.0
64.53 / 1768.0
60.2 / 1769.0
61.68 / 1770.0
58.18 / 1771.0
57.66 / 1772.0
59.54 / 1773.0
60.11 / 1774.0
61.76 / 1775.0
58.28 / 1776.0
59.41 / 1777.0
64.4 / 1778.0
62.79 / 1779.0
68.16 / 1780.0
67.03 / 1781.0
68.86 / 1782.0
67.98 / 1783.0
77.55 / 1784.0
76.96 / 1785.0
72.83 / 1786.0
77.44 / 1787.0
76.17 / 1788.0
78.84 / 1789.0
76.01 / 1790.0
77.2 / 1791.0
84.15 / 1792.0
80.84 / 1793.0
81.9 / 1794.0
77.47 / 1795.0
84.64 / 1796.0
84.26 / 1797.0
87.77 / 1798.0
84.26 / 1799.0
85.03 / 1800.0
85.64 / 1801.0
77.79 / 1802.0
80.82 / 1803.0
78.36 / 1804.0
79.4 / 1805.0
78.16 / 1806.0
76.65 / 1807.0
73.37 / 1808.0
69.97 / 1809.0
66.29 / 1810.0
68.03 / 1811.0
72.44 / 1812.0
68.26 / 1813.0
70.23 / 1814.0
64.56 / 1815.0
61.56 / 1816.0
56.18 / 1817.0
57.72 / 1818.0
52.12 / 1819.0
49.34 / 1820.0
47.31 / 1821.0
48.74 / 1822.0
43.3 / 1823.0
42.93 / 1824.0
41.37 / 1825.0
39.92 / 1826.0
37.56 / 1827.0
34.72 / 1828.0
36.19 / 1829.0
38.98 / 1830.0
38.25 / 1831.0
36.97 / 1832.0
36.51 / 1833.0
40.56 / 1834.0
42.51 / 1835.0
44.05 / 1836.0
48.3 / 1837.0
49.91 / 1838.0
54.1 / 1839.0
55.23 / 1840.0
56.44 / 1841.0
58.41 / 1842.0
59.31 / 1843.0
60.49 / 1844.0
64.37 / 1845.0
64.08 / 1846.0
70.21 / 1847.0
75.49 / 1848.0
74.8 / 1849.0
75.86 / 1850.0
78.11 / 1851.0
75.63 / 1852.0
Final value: 0.9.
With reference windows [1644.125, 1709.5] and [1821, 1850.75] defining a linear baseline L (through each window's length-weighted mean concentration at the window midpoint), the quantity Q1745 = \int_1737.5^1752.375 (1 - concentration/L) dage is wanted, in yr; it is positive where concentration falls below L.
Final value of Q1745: -3.47 yr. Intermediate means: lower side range 79.3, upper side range 50.8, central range 82.8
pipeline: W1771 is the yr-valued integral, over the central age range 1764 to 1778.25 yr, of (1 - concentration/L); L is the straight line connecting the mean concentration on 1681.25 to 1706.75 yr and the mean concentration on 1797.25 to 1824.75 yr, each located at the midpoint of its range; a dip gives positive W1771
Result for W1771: 2.1 yr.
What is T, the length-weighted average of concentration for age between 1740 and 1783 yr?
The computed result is 71.8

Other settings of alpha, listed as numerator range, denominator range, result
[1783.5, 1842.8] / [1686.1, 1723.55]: 0.76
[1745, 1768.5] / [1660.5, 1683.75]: 0.99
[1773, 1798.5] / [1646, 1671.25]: 0.94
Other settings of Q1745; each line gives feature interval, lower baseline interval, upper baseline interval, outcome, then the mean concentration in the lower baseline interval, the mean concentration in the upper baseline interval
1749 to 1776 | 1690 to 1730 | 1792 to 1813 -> 3.49 yr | 82.7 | 78.5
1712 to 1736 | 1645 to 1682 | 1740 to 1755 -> 0.63 yr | 77.1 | 83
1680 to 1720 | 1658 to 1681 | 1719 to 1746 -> -2.09 yr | 76.7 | 79.6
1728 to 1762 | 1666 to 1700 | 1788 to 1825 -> -2.84 yr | 76.8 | 70.5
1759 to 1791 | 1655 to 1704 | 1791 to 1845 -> -0.35 yr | 78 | 61.1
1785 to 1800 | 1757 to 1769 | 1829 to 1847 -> -4.79 yr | 68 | 50.1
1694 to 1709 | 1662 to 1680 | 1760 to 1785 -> -2.71 yr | 76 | 64.5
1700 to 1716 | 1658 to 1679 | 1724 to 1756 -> -1.78 yr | 76.8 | 80.6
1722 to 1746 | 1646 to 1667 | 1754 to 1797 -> -2.14 yr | 78.5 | 70.3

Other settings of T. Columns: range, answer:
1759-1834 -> 64.8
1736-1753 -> 82.8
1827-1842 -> 44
